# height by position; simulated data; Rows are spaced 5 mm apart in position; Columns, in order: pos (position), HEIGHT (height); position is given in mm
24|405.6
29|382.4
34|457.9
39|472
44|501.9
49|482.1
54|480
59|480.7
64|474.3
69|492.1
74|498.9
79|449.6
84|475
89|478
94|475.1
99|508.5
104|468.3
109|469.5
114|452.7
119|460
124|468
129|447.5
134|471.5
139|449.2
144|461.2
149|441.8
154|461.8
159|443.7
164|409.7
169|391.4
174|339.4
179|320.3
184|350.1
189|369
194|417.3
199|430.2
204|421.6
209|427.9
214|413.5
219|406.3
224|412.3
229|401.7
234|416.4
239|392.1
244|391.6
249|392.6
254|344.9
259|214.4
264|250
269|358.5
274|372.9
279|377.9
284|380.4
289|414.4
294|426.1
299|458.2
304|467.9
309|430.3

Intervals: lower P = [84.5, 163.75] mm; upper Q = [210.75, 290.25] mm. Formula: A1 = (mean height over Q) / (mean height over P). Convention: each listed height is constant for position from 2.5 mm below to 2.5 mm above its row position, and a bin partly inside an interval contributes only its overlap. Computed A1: 0.80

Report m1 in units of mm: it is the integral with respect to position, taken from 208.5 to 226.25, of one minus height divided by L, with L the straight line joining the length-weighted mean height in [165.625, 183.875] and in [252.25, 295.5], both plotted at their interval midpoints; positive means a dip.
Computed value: -3.19 mm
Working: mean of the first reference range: 353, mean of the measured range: 414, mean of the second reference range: 347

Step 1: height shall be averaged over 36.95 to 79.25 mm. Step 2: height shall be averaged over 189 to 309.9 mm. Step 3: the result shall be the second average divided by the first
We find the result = 0.8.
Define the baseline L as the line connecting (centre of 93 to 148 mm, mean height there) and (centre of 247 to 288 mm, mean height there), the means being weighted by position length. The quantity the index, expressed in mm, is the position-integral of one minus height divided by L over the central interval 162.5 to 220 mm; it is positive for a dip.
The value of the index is 1.8 mm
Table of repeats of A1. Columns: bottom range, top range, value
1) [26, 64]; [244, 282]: 0.72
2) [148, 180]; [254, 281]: 0.78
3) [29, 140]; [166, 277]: 0.79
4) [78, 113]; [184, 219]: 0.86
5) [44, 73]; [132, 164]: 0.93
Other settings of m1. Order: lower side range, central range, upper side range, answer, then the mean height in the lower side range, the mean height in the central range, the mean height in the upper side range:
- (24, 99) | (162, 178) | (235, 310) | 1.9 mm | 470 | 374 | 378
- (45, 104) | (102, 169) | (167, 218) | -2.9 mm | 481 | 452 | 389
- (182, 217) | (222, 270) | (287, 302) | 7.1 mm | 405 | 357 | 435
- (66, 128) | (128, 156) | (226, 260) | -0.8 mm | 474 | 456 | 372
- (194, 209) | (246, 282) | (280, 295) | 6.7 mm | 425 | 332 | 402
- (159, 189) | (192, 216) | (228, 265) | -4.0 mm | 370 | 422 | 352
